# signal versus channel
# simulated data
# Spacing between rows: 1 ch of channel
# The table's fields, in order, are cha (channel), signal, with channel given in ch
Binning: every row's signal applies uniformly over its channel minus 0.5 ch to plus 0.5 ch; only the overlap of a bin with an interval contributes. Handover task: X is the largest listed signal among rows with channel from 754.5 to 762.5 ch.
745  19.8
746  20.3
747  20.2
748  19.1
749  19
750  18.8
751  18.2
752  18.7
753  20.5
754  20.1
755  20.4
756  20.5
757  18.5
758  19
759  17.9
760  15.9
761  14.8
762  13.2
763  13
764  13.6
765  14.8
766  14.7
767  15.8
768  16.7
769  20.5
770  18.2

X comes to 20.5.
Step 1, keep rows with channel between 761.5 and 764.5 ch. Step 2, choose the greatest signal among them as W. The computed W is 13.6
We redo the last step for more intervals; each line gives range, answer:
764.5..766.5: 14.8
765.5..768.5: 16.7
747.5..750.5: 19.1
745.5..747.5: 20.3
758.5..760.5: 17.9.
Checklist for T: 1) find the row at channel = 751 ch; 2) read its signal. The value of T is 18.2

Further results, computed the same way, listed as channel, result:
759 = 17.9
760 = 15.9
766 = 14.7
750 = 18.8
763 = 13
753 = 20.5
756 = 20.5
